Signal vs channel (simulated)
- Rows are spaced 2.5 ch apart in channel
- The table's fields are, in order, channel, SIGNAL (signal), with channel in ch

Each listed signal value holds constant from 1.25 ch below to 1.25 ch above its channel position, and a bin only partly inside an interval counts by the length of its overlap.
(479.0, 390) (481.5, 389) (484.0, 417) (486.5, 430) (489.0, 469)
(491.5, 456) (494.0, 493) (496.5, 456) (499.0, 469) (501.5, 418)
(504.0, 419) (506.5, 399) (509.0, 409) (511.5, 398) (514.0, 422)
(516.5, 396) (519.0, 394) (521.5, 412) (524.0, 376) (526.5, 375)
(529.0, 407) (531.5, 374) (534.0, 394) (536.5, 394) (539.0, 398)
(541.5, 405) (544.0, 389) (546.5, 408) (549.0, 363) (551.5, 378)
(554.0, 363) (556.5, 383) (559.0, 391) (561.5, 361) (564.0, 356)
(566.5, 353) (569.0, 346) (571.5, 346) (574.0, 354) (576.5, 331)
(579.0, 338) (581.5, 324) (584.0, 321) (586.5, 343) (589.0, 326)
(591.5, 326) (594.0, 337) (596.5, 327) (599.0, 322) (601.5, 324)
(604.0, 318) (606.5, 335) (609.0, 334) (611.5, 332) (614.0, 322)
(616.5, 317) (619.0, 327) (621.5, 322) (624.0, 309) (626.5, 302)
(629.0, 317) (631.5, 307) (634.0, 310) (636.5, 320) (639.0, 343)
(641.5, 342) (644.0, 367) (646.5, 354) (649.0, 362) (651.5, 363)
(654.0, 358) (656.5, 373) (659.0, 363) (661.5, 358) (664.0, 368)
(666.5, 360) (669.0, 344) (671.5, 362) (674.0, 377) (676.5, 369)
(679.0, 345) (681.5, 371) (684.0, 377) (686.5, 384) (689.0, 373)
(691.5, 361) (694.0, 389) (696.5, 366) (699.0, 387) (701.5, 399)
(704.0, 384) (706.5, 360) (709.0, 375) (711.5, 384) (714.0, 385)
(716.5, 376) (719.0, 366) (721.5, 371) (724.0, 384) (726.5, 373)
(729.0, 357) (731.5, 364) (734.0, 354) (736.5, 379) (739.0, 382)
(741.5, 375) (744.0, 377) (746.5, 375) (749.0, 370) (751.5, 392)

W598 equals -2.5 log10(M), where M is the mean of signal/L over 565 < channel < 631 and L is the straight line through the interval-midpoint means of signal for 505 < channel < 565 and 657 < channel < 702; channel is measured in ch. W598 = 0.16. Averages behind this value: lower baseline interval 390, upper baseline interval 369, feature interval 329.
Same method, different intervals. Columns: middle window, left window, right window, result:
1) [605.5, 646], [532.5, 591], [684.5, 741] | 0.13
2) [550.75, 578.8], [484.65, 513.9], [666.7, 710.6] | 0.16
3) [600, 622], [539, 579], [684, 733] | 0.14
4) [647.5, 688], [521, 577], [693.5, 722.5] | 0.04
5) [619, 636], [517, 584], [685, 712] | 0.20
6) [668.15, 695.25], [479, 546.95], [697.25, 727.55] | 0.04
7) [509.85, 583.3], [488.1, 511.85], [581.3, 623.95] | 0.03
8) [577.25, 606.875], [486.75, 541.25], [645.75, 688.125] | 0.19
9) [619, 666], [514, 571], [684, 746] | 0.11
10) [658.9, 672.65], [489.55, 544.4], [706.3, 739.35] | 0.07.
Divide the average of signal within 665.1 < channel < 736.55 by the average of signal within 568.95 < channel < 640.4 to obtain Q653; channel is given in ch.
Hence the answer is 1.1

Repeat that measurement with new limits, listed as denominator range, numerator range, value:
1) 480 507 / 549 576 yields 0.83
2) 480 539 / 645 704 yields 0.89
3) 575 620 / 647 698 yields 1.12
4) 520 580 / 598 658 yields 0.89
